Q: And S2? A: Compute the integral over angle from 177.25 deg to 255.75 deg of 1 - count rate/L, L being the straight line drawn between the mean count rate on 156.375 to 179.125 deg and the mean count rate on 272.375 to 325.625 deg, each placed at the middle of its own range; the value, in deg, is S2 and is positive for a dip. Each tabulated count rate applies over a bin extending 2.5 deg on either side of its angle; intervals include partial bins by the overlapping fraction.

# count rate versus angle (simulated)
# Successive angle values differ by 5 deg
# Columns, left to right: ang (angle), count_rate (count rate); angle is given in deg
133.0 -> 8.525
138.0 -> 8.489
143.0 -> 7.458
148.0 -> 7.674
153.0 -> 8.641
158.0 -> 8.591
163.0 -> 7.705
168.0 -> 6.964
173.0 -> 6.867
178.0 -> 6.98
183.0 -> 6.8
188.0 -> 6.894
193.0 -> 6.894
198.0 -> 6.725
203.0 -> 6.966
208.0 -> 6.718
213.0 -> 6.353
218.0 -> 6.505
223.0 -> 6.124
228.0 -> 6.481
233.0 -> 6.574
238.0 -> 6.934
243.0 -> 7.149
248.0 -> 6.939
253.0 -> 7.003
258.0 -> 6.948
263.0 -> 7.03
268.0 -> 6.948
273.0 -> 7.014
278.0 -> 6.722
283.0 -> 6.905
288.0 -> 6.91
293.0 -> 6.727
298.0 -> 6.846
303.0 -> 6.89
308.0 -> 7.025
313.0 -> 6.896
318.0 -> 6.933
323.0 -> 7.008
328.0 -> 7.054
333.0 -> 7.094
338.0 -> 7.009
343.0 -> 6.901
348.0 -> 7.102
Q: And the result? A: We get 5.06 deg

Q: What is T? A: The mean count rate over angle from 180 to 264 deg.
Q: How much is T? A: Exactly 6.76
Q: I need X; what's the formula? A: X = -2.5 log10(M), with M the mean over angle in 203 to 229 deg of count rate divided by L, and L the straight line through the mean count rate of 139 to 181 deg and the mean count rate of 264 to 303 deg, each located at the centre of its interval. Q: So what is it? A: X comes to 0.13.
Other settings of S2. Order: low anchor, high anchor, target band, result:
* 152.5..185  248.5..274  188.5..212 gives 1.6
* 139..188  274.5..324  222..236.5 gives 1.5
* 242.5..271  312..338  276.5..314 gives 0.7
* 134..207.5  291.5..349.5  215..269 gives 3.1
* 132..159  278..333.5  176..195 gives 2.4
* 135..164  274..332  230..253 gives 1.5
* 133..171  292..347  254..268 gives 0.6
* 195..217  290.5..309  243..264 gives -0.7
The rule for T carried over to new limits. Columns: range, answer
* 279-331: 6.92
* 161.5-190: 7.01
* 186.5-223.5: 6.67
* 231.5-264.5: 6.95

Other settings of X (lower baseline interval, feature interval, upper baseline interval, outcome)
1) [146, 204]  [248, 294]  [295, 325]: 0.02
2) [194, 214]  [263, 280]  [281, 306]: -0.01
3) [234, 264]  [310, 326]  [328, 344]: 0.01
